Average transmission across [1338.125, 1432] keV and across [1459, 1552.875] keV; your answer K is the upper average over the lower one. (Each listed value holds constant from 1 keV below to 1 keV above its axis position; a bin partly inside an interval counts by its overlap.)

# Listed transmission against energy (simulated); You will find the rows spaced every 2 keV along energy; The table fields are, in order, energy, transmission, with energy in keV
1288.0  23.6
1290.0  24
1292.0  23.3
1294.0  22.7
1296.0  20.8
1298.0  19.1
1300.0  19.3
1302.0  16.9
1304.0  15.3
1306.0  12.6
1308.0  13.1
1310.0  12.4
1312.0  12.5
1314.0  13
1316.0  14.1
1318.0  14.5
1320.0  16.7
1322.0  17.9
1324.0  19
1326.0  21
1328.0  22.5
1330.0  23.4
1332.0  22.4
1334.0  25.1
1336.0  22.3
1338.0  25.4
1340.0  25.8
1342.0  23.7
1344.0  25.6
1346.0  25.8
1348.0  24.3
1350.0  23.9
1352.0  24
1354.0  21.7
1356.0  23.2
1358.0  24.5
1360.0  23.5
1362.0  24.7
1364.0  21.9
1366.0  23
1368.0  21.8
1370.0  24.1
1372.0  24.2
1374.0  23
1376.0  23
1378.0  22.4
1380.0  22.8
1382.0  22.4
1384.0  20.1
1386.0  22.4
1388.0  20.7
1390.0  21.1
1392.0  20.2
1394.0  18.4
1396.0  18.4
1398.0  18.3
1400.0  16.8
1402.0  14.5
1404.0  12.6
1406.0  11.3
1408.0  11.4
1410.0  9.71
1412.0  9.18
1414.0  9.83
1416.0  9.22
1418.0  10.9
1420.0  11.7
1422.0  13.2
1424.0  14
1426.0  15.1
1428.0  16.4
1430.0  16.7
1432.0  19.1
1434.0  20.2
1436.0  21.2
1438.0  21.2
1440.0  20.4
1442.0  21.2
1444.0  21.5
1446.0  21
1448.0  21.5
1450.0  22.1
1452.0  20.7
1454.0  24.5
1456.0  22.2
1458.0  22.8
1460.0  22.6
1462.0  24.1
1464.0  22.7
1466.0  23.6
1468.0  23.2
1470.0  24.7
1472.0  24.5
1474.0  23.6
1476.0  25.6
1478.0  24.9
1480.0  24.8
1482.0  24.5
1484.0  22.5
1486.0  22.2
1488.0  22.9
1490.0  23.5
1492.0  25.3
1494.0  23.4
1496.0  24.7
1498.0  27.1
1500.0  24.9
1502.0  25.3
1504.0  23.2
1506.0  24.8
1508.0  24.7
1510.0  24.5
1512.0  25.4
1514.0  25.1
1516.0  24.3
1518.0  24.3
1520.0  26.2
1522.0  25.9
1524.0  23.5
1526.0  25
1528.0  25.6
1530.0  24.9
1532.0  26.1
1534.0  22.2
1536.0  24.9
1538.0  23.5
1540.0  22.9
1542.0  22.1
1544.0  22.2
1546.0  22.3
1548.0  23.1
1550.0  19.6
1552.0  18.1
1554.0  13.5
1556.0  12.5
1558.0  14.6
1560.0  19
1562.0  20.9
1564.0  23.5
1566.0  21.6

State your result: 1.25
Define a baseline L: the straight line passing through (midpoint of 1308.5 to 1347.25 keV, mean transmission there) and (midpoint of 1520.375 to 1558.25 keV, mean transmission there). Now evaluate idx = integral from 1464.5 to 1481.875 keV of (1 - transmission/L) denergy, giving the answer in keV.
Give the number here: -2.4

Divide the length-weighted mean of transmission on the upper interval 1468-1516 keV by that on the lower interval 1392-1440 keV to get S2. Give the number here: 1.63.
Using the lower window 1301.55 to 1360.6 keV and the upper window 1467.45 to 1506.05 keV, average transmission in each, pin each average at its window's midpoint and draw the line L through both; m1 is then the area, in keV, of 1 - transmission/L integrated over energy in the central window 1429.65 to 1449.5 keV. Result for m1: 2.14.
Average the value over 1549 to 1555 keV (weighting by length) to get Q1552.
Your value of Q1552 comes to 17.1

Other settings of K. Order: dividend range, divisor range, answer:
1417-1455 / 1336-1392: 0.80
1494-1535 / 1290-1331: 1.41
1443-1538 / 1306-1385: 1.13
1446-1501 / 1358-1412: 1.20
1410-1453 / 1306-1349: 0.85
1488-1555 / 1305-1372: 1.13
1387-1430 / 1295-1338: 0.81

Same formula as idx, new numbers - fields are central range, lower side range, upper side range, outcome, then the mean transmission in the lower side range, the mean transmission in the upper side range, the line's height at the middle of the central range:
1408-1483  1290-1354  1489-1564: 8.25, 20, 23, 21.8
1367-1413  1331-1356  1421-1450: 6.35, 24.1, 18.9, 21.5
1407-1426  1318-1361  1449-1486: 9.80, 22.7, 23.5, 23.2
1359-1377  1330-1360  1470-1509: 0.65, 24.1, 24.3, 24.1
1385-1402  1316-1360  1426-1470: 2.01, 22.3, 21.3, 21.8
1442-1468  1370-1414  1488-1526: -0.77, 18.2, 24.7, 21.8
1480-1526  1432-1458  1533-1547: -4.47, 21.4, 22.9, 22.3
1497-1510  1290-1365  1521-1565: -2.14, 20.5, 21.6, 21.4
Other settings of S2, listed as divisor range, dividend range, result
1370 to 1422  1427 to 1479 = 1.29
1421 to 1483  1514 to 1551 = 1.11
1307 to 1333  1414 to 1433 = 0.81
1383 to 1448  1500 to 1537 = 1.49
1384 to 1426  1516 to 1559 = 1.49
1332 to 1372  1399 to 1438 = 0.59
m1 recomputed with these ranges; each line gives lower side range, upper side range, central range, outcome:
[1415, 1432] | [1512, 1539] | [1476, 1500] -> -4.1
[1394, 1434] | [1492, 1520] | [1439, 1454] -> -3.1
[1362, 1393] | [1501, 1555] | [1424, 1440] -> 3.0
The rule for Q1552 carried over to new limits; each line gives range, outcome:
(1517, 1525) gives 25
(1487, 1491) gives 23.2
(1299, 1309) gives 15.4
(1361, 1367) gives 23.2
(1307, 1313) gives 12.7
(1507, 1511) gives 24.6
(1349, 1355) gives 23.2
